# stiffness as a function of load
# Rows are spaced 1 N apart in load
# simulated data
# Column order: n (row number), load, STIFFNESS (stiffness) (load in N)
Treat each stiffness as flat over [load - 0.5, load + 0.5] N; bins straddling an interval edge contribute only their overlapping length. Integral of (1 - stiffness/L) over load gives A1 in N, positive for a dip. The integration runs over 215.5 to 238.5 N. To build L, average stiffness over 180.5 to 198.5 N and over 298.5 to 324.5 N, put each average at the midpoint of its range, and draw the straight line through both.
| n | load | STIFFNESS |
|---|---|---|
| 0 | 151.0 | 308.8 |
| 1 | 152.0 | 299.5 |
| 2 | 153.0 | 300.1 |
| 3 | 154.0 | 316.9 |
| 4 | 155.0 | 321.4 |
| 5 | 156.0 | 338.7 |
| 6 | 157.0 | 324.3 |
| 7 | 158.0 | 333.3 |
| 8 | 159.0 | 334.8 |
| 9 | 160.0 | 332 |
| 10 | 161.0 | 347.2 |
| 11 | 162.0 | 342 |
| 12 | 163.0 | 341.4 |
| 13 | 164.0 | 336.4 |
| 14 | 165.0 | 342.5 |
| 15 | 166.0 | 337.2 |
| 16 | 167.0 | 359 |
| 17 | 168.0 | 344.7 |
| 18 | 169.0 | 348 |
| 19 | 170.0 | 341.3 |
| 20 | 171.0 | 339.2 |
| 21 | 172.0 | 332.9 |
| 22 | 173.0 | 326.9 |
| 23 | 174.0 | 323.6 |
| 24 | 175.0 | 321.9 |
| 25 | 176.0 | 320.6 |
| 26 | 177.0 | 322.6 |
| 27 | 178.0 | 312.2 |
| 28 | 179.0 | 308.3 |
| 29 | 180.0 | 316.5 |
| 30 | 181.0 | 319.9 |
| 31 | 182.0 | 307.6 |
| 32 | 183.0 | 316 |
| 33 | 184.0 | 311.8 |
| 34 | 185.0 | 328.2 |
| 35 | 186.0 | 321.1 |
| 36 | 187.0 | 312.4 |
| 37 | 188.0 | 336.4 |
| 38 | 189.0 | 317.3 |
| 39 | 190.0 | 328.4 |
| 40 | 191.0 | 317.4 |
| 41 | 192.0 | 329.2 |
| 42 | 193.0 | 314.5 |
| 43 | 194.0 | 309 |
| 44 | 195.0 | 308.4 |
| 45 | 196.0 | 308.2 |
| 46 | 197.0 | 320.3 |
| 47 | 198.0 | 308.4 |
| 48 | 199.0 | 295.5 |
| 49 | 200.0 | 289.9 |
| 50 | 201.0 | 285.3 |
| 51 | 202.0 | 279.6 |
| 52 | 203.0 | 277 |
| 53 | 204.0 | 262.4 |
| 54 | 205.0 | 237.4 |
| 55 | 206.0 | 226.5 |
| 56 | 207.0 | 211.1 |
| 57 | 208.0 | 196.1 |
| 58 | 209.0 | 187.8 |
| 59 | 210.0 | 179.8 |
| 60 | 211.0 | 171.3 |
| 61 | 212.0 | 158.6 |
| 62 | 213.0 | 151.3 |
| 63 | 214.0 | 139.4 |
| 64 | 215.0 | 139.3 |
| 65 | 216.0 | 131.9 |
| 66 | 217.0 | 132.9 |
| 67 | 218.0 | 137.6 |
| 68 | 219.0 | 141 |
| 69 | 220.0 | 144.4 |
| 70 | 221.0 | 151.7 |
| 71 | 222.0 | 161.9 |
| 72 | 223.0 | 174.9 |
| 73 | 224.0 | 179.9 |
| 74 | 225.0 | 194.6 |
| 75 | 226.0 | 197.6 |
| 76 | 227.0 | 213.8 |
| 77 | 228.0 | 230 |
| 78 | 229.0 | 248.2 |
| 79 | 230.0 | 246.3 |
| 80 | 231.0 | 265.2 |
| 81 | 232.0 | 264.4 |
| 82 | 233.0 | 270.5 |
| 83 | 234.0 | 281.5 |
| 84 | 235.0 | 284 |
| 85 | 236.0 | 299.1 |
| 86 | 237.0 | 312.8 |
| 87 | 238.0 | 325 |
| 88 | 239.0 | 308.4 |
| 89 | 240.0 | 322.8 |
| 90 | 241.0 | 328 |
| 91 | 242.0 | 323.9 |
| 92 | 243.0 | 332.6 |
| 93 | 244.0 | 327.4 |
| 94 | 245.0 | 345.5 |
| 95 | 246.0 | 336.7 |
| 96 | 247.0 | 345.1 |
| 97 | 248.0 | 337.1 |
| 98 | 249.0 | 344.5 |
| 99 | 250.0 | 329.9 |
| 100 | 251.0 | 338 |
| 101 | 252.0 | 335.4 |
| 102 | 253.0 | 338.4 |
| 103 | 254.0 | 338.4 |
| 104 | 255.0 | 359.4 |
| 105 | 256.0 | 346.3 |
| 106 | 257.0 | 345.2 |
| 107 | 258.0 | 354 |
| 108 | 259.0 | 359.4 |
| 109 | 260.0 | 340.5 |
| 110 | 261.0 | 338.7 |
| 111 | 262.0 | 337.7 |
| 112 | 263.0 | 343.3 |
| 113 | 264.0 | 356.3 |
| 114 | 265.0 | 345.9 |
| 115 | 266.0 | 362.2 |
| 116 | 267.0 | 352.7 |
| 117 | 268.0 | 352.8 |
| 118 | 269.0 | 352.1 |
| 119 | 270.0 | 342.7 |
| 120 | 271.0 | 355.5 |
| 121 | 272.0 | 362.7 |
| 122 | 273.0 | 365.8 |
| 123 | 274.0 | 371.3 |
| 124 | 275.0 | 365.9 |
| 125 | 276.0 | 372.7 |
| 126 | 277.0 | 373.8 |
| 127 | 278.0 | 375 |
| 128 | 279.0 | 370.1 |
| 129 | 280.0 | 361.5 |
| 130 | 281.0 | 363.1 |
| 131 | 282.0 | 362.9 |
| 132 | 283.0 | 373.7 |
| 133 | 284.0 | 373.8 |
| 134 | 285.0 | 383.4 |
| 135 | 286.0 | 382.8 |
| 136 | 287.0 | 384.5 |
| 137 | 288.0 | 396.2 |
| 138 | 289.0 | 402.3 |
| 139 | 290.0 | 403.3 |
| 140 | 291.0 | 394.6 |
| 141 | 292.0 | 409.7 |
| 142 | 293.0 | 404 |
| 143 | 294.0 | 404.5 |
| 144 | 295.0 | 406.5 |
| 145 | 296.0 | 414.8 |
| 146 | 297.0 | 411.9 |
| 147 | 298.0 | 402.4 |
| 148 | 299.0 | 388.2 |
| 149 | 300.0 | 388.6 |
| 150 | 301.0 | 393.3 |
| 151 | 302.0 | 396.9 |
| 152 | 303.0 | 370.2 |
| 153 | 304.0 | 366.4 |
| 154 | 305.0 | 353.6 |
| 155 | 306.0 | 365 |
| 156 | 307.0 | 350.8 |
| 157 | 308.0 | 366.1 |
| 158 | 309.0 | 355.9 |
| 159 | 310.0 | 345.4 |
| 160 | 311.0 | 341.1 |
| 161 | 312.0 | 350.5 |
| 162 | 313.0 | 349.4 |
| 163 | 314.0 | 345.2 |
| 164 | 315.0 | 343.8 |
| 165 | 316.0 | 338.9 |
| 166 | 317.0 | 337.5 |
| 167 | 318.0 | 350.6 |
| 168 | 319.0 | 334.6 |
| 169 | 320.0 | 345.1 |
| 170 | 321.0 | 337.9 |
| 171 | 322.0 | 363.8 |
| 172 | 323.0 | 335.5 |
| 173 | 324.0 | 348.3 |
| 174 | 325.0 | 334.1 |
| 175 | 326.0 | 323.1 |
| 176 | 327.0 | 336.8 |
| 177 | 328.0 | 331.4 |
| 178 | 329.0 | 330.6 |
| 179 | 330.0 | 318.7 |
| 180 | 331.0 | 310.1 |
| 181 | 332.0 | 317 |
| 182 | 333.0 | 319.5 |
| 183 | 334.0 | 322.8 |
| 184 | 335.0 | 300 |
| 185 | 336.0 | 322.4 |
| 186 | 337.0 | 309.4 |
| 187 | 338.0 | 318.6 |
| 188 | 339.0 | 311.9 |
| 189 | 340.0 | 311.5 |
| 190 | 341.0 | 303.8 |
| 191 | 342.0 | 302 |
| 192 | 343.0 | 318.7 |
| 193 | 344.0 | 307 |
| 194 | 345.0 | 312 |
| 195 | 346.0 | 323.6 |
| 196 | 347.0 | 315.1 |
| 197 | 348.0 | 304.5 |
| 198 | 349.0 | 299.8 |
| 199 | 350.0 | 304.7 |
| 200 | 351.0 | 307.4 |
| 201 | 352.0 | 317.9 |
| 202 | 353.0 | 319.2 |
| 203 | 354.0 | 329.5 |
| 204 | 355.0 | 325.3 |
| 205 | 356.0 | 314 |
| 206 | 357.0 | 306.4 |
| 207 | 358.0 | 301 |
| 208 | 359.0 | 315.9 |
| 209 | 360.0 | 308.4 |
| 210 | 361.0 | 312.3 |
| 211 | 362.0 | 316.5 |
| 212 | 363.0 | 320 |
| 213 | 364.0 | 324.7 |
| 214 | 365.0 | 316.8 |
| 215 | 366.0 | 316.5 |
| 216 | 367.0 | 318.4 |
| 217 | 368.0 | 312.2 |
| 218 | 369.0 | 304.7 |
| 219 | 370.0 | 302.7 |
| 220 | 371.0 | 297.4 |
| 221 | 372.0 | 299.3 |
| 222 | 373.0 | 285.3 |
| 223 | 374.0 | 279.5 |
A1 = 7.88 N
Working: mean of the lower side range 317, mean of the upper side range 356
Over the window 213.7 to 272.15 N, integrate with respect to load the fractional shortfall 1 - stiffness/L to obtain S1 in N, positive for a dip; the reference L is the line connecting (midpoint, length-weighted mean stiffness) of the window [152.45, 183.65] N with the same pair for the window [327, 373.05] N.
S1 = 6.47 N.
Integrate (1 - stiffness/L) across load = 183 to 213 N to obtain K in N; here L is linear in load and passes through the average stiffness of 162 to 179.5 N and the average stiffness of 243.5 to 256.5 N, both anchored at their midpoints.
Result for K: 5.4 N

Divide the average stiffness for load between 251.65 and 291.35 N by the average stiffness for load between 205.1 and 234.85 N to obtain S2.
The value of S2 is 1.88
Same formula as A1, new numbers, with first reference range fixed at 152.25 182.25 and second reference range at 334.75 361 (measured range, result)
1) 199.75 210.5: 2.9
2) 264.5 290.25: -4.1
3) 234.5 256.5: -0.5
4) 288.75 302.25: -3.6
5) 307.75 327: -1.8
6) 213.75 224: 5.6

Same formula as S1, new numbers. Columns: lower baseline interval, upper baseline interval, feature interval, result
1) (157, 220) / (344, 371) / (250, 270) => -3.43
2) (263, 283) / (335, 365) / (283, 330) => -3.62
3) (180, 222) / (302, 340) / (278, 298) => -4.81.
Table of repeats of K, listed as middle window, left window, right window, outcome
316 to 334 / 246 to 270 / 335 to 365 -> -0.7 N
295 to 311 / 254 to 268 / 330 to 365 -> -2.2 N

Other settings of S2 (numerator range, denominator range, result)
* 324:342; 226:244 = 1.12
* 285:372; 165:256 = 1.22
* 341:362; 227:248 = 1.04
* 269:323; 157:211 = 1.21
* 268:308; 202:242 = 1.73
